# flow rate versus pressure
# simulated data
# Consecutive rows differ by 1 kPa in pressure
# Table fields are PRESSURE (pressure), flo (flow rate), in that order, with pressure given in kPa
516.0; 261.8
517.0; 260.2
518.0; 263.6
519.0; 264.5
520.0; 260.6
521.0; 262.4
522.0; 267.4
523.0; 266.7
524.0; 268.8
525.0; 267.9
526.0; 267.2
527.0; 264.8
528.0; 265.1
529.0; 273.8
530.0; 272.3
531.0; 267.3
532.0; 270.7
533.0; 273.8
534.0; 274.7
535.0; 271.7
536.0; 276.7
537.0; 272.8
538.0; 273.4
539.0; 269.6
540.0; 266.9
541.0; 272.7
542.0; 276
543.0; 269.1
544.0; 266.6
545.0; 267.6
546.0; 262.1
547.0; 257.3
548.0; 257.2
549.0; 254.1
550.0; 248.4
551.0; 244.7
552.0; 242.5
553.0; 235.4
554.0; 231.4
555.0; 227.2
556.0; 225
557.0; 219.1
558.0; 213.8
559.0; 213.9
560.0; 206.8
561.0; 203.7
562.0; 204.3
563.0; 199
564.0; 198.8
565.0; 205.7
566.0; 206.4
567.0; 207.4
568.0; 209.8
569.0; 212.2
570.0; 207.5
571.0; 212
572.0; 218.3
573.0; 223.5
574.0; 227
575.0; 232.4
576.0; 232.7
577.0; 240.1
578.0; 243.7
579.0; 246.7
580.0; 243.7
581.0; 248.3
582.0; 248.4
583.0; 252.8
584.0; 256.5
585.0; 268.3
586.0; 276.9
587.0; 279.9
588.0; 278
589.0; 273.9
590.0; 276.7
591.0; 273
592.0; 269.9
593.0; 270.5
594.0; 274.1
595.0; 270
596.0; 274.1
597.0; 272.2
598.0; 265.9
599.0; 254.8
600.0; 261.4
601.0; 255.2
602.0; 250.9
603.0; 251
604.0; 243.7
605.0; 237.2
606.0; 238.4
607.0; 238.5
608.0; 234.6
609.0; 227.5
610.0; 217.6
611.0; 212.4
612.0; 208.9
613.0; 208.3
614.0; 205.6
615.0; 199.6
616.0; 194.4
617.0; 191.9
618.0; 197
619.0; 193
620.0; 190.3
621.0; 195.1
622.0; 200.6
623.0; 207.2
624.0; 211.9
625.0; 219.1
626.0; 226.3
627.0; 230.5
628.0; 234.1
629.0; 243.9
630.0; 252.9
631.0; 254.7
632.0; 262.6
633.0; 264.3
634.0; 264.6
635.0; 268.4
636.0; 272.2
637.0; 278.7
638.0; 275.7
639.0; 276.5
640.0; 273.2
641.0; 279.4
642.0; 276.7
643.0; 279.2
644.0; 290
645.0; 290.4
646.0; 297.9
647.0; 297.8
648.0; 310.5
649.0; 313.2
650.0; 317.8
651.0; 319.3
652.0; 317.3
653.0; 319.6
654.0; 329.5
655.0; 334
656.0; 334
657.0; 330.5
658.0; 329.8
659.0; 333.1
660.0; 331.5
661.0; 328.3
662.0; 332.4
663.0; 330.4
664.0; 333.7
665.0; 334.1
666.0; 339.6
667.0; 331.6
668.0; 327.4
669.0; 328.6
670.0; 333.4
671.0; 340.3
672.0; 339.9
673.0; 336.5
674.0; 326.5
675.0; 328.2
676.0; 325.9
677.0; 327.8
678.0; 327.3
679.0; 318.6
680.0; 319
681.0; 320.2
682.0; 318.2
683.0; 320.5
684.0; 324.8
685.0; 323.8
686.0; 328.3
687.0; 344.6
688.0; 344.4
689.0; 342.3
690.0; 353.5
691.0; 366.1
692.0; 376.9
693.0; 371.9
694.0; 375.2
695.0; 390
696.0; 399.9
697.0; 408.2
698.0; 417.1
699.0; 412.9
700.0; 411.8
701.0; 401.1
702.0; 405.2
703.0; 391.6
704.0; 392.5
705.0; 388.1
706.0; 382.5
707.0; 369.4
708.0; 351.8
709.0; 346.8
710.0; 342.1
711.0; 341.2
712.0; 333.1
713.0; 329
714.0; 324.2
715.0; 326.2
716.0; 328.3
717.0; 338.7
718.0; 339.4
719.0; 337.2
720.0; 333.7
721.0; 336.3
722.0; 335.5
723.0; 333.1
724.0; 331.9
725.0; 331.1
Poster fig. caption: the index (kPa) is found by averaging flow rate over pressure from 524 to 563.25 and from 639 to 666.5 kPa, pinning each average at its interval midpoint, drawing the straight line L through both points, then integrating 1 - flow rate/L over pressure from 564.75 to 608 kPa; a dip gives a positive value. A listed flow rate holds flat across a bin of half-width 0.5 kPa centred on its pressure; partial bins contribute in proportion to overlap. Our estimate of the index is 4.6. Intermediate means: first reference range 253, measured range 247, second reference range 314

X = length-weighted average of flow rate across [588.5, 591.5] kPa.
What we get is 275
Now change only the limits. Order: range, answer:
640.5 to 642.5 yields 278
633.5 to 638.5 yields 272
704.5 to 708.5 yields 373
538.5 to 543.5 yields 271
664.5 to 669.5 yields 332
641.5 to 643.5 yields 278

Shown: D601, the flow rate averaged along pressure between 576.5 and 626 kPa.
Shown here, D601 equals 240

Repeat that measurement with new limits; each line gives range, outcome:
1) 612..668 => 274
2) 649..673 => 330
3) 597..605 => 255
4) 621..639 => 245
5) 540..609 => 244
